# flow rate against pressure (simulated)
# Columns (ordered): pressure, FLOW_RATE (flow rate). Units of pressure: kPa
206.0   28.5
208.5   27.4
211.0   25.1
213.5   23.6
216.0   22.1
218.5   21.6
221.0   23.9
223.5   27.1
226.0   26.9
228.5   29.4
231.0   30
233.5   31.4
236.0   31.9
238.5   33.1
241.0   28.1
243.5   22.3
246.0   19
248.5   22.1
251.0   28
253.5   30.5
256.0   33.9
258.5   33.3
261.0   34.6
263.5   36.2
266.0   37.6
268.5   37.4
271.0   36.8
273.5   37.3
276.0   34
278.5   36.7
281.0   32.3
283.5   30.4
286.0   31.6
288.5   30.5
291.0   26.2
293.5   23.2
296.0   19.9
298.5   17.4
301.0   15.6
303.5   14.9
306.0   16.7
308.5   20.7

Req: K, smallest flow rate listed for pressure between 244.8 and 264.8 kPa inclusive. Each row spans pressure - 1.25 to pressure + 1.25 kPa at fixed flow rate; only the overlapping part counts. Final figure 19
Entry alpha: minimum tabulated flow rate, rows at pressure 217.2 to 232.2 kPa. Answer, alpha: 21.6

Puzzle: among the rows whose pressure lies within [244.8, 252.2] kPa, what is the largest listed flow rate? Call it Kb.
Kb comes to 28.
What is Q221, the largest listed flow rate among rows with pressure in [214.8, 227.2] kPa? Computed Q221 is 27.1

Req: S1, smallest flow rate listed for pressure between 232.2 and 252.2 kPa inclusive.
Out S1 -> 19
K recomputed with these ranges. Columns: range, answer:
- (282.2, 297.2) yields 19.9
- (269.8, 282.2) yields 32.3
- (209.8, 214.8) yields 23.6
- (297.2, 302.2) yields 15.6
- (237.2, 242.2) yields 28.1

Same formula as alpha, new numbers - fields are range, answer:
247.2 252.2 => 22.1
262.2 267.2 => 36.2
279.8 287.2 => 30.4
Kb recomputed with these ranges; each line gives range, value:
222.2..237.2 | 31.9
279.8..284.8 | 32.3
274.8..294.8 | 36.7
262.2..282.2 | 37.6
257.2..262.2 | 34.6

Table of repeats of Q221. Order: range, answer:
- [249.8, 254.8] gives 30.5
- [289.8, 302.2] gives 26.2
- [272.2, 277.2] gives 37.3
